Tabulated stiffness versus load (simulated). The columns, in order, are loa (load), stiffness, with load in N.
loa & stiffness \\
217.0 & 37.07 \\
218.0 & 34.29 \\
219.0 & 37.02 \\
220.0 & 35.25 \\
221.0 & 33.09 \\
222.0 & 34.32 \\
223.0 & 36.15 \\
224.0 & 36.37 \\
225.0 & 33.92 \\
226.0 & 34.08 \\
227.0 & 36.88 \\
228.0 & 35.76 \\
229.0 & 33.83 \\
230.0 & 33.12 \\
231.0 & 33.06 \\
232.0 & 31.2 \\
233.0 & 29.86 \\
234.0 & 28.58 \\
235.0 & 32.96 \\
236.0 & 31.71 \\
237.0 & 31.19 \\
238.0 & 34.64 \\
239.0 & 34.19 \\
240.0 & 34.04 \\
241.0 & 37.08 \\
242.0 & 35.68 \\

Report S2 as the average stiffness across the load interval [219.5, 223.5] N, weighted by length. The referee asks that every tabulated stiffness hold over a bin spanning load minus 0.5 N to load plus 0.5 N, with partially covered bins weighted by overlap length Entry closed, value 34.7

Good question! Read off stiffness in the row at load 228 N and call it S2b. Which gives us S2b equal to 35.76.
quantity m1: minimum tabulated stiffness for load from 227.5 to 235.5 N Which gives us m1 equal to 28.58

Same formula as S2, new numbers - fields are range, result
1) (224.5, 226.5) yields 34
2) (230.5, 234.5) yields 30.7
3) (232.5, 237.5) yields 30.9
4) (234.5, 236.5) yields 32.3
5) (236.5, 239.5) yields 33.3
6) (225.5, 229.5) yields 35.1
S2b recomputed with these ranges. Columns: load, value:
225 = 33.92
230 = 33.12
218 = 34.29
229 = 33.83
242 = 35.68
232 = 31.2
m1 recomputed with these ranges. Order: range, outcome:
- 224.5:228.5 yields 33.92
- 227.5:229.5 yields 33.83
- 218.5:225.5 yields 33.09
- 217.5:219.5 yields 34.29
